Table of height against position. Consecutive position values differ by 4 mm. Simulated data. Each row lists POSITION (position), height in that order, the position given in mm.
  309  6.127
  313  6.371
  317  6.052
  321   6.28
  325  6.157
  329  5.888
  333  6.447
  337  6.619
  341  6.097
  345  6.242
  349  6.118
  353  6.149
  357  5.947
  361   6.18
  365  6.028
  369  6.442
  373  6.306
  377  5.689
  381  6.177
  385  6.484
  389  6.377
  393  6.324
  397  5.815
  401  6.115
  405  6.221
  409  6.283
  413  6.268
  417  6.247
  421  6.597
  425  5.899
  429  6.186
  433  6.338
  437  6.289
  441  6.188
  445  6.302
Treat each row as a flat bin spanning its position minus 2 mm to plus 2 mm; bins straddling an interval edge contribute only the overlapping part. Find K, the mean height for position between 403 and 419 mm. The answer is 6.25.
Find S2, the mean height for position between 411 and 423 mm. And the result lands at 6.37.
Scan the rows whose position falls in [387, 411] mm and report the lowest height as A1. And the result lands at 5.815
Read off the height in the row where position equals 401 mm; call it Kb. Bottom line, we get 6.115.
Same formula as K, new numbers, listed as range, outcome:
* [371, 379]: 6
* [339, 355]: 6.15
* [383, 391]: 6.43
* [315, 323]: 6.17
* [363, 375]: 6.26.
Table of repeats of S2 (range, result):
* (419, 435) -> 6.26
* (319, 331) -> 6.11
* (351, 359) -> 6.05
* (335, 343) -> 6.36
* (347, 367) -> 6.08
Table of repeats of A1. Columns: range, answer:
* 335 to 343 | 6.097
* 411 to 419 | 6.247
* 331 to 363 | 5.947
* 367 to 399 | 5.689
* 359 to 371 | 6.028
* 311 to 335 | 5.888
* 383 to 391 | 6.377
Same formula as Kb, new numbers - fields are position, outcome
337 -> 6.619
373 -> 6.306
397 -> 5.815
